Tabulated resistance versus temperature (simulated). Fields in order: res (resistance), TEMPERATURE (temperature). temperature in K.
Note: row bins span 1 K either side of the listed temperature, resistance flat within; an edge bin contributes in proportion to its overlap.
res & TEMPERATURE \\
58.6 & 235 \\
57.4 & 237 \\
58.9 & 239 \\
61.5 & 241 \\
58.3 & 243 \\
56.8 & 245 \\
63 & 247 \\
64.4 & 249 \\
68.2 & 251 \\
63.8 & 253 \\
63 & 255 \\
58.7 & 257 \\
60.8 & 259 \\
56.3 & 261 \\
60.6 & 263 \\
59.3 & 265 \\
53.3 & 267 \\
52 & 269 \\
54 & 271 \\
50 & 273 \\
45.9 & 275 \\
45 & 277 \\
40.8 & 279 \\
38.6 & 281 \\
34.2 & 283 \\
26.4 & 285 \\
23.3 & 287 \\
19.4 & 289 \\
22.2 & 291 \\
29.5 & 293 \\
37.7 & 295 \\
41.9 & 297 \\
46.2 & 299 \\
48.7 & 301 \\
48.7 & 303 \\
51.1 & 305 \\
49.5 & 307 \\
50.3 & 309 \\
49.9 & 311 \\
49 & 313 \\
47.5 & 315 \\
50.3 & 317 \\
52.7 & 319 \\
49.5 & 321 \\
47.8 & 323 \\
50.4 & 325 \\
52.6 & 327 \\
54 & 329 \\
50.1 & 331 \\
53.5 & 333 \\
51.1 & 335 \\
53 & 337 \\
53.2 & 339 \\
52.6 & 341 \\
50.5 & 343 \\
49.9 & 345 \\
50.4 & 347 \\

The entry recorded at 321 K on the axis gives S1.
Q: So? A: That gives 49.5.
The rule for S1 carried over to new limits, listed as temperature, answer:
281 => 38.6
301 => 48.7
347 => 50.4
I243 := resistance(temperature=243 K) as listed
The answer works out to 58.3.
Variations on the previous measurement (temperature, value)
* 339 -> 53.2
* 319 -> 52.7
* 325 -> 50.4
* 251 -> 68.2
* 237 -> 57.4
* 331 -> 50.1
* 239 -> 58.9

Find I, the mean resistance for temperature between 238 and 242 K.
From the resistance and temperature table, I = 60.2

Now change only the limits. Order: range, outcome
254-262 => 59.7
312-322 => 49.8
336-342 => 52.9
